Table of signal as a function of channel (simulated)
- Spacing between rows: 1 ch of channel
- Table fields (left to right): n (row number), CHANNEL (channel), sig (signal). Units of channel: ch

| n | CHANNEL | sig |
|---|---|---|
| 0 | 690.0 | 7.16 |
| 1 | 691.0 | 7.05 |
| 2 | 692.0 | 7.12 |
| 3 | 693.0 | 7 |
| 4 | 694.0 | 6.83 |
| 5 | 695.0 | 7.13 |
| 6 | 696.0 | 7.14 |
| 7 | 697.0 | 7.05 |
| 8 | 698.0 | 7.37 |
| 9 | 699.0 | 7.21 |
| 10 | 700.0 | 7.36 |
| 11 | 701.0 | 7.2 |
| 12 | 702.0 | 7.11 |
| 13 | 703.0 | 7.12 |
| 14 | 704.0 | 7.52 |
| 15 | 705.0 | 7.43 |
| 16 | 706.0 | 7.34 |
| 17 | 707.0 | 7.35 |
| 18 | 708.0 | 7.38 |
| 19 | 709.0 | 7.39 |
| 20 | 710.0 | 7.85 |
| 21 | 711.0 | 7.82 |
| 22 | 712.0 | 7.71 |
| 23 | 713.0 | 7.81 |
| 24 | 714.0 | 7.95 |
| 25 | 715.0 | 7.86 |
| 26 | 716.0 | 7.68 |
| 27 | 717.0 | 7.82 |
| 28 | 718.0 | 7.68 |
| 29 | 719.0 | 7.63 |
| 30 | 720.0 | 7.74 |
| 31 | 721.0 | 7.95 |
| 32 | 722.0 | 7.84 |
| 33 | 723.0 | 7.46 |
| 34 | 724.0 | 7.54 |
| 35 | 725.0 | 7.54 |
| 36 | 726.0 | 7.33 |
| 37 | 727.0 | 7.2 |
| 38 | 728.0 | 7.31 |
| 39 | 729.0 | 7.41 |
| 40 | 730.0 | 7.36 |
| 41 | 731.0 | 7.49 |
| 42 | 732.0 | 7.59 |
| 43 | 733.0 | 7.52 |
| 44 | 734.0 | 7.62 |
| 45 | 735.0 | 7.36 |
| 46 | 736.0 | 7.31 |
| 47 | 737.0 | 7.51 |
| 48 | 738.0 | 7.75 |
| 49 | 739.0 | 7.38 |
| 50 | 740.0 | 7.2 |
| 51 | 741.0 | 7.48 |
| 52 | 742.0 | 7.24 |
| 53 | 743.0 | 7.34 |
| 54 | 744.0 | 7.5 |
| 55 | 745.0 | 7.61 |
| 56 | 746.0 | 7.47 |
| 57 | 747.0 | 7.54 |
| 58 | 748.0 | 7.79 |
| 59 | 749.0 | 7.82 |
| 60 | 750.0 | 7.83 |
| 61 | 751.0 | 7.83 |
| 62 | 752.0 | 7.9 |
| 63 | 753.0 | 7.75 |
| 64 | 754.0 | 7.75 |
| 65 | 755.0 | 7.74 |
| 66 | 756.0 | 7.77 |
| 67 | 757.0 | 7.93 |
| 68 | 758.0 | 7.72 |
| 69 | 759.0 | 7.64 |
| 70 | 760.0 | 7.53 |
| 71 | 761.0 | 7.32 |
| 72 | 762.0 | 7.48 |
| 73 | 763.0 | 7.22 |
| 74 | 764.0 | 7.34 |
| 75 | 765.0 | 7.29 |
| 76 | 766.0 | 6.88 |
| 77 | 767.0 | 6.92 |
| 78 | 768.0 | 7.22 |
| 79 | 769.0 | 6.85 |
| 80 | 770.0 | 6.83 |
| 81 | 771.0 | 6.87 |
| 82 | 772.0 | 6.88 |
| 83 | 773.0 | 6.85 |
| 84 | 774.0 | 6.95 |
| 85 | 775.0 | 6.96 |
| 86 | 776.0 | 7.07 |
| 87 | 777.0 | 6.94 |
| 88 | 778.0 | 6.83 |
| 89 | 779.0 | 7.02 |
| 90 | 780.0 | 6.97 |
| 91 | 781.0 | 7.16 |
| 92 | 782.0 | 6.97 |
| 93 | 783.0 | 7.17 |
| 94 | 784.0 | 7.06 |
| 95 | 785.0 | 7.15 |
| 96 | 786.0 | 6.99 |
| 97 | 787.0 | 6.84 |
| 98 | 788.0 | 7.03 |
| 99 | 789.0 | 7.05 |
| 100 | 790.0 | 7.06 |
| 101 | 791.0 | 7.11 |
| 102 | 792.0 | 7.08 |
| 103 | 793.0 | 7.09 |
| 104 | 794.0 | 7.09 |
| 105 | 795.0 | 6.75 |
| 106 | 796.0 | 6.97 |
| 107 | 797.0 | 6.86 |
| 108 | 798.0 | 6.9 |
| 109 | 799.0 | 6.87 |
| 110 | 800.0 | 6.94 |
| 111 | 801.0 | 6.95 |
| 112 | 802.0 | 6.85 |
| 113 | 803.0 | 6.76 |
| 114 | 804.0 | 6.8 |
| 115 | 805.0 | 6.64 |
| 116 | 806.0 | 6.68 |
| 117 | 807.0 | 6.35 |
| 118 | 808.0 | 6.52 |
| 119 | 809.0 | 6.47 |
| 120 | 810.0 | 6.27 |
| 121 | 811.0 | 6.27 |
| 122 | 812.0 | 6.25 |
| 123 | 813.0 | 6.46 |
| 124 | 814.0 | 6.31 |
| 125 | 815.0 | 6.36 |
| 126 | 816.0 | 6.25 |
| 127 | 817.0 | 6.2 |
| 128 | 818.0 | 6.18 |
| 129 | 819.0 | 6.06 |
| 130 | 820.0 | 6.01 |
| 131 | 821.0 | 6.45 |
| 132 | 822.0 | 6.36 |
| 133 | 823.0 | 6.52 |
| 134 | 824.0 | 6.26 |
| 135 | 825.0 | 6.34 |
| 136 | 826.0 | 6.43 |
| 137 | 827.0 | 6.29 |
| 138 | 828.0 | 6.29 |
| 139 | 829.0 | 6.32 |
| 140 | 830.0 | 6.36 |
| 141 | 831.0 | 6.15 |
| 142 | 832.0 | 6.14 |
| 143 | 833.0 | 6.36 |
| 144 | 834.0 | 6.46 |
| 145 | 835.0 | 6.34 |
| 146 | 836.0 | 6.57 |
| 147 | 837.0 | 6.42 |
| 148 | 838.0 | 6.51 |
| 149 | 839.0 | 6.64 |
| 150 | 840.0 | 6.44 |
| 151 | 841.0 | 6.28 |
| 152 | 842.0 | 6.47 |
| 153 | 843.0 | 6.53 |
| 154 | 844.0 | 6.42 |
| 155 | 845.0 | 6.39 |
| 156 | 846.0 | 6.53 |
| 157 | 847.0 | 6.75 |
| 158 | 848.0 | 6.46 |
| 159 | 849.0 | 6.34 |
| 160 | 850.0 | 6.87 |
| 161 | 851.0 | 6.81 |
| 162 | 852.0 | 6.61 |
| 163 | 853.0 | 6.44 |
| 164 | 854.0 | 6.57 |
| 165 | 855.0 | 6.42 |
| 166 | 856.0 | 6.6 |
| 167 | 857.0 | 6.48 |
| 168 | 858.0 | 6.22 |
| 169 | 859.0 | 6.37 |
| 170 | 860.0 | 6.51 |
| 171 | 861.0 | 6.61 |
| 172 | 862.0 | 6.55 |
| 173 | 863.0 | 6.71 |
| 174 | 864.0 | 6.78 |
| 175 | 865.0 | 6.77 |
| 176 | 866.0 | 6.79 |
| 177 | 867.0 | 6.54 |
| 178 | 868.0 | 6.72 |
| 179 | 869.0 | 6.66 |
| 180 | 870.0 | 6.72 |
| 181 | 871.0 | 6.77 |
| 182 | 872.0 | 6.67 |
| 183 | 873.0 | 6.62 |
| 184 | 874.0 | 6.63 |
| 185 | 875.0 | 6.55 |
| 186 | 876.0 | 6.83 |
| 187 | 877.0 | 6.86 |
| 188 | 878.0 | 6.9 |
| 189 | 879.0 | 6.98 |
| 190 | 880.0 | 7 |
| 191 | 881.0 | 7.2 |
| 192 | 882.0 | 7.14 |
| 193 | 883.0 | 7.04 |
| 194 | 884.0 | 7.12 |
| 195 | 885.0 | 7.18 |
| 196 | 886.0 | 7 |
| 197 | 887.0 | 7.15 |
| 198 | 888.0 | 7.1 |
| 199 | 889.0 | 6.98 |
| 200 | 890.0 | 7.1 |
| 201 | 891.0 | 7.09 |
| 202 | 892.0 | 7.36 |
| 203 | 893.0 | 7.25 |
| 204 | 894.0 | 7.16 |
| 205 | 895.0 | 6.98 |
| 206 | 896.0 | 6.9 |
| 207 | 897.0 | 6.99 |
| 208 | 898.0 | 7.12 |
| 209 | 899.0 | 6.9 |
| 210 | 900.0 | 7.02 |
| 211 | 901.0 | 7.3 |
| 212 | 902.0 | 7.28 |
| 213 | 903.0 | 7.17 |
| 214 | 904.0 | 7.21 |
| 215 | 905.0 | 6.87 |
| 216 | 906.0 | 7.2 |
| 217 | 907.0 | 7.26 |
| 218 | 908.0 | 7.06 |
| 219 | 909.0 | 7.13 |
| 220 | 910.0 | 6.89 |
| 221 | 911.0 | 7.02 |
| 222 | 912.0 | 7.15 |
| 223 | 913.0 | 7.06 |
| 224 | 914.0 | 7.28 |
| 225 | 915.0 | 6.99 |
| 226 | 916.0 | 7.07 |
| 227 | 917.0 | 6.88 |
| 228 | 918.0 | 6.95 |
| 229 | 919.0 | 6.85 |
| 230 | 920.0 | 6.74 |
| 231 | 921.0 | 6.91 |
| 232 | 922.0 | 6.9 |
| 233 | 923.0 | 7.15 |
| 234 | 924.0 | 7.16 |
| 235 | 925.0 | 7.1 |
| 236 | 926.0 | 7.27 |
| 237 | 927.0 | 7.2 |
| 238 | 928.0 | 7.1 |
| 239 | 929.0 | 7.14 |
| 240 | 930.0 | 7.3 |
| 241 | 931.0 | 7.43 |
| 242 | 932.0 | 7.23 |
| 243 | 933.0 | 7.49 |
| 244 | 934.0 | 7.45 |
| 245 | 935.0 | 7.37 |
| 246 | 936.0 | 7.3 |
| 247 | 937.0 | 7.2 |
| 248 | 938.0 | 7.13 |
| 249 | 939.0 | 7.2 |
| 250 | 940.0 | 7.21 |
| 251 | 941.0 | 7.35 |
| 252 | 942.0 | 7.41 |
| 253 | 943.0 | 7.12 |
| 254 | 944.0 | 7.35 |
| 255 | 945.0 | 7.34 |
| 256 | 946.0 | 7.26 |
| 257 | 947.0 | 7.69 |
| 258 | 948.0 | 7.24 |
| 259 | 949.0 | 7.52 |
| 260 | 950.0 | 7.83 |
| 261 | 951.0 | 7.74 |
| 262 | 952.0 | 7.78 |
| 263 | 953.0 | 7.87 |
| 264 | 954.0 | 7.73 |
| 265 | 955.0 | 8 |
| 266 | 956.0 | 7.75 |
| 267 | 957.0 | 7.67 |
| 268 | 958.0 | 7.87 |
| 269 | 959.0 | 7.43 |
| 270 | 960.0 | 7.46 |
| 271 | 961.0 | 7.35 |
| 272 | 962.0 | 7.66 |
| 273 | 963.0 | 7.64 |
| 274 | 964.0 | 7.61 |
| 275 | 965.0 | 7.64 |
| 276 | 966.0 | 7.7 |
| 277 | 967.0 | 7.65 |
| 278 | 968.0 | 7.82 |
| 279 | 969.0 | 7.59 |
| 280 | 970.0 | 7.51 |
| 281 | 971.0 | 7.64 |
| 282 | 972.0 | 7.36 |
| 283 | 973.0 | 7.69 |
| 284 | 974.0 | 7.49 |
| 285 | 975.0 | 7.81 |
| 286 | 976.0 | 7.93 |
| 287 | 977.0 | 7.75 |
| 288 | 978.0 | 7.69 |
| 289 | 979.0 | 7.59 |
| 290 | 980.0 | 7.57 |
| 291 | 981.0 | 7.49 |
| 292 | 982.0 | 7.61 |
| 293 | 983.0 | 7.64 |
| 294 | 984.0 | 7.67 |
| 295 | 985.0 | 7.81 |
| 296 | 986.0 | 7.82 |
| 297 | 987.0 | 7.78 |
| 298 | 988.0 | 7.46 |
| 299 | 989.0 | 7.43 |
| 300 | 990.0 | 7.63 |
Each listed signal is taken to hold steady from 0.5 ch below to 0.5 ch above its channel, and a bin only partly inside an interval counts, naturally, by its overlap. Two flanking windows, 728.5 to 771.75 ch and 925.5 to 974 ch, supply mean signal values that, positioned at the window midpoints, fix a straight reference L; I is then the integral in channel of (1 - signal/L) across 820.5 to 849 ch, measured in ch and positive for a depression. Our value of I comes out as 4.05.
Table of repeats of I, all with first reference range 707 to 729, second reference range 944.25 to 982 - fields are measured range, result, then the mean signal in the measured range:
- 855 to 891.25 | 4.0 ch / 6.8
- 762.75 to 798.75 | 3.0 ch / 7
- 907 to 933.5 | 1.8 ch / 7.1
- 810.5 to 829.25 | 3.3 ch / 6.29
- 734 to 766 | 0.3 ch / 7.55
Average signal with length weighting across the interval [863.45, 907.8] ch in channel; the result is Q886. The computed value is 6.97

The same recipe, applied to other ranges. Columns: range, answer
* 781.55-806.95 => 6.94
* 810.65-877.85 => 6.48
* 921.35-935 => 7.23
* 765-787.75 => 6.98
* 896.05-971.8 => 7.32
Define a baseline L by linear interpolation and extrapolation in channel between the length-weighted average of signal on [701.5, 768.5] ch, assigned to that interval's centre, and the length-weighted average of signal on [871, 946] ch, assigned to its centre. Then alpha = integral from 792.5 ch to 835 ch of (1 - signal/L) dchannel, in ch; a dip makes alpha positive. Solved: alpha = 4.9 ch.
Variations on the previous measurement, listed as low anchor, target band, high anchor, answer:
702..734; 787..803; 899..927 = 0.9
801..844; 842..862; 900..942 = 0.3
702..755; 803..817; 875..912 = 1.7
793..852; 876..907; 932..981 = -0.2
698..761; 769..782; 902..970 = 1.0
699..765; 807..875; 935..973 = 9.7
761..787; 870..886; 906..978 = 0.8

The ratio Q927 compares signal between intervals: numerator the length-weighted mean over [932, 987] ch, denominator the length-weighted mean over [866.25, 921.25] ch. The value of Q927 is 1.08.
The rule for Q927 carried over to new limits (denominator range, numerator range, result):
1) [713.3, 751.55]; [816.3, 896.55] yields 0.88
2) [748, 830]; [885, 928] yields 1.02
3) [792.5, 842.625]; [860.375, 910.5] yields 1.07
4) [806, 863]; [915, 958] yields 1.14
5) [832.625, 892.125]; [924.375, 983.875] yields 1.12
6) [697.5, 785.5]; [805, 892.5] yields 0.89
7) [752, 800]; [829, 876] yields 0.91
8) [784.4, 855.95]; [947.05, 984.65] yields 1.17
